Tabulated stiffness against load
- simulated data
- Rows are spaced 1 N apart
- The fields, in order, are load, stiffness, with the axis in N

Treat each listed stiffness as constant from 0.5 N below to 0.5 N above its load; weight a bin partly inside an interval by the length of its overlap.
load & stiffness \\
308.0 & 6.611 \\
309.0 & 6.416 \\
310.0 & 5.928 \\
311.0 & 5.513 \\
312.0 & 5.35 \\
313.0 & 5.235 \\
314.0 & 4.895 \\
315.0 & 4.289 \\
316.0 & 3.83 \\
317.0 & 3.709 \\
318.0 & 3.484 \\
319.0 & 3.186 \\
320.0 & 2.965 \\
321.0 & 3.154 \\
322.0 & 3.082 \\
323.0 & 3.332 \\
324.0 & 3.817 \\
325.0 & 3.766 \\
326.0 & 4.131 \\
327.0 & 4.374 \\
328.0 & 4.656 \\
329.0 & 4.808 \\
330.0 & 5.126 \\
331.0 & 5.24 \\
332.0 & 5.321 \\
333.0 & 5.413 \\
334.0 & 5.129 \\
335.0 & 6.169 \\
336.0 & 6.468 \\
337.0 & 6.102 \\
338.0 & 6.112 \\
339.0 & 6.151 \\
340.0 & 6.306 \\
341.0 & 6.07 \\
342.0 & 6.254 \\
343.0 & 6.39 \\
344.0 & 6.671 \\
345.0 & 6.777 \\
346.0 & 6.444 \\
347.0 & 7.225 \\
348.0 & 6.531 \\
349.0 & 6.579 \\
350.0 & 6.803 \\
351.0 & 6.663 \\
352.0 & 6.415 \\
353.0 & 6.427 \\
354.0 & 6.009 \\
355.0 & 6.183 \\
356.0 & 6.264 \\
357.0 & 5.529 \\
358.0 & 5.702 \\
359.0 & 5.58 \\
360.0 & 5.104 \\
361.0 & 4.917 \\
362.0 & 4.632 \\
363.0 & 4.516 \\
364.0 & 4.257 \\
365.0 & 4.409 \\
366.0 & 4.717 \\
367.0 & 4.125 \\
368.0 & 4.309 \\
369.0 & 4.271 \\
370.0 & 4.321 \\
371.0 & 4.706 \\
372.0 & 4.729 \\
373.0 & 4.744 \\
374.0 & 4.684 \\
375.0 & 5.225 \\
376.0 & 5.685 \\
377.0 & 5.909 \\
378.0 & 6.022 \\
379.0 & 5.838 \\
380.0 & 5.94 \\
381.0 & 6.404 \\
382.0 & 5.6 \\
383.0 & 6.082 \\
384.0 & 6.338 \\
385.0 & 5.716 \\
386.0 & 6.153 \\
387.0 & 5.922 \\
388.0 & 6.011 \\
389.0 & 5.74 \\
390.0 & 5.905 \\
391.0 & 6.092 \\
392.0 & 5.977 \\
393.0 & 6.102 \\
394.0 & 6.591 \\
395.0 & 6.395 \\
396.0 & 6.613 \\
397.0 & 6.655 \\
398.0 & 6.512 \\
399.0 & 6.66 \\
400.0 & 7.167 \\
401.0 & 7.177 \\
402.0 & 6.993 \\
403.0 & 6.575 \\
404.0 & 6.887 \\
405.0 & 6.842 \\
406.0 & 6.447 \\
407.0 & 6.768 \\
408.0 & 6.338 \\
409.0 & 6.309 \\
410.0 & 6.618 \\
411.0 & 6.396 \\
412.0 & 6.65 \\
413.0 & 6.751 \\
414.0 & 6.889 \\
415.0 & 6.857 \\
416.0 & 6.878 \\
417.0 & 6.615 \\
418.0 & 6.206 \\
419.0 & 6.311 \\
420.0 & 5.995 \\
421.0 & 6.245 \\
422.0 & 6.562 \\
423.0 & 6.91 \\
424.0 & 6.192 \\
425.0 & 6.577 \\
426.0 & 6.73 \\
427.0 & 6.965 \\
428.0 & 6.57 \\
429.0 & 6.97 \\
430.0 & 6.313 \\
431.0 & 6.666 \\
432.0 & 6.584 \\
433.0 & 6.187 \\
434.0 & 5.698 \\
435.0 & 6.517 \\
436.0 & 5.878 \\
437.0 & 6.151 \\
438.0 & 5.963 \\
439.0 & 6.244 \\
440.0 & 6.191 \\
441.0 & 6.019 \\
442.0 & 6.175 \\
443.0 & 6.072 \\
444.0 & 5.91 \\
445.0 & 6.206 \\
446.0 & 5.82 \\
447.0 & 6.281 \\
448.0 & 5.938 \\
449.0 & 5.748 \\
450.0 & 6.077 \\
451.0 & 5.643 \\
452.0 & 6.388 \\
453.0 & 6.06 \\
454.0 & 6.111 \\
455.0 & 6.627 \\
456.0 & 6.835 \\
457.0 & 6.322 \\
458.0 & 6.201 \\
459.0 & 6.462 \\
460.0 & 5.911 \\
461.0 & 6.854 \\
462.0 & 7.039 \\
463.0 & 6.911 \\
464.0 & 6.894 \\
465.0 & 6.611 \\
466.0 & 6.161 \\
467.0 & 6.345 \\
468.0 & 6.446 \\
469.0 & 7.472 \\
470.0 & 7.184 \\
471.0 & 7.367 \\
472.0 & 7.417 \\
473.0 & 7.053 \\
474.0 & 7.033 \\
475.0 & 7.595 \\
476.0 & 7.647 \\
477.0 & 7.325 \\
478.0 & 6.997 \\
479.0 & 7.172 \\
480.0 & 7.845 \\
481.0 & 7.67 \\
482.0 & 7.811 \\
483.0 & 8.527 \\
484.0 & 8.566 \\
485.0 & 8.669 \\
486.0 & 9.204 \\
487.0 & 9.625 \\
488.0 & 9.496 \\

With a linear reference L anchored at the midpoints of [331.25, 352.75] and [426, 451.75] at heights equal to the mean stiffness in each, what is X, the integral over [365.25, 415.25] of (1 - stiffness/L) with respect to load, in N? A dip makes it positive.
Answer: 2.0 N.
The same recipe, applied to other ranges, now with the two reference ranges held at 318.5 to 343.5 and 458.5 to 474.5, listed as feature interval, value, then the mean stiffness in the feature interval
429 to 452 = 1.17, 6.13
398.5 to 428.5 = -2.73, 6.64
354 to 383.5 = 1.43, 5.2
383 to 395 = -0.67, 6.07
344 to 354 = -2.76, 6.62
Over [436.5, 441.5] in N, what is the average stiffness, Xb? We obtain 6.11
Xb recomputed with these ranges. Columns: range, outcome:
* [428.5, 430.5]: 6.64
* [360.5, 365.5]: 4.55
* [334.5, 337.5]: 6.25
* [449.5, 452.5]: 6.04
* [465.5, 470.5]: 6.72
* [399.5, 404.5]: 6.96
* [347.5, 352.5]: 6.6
